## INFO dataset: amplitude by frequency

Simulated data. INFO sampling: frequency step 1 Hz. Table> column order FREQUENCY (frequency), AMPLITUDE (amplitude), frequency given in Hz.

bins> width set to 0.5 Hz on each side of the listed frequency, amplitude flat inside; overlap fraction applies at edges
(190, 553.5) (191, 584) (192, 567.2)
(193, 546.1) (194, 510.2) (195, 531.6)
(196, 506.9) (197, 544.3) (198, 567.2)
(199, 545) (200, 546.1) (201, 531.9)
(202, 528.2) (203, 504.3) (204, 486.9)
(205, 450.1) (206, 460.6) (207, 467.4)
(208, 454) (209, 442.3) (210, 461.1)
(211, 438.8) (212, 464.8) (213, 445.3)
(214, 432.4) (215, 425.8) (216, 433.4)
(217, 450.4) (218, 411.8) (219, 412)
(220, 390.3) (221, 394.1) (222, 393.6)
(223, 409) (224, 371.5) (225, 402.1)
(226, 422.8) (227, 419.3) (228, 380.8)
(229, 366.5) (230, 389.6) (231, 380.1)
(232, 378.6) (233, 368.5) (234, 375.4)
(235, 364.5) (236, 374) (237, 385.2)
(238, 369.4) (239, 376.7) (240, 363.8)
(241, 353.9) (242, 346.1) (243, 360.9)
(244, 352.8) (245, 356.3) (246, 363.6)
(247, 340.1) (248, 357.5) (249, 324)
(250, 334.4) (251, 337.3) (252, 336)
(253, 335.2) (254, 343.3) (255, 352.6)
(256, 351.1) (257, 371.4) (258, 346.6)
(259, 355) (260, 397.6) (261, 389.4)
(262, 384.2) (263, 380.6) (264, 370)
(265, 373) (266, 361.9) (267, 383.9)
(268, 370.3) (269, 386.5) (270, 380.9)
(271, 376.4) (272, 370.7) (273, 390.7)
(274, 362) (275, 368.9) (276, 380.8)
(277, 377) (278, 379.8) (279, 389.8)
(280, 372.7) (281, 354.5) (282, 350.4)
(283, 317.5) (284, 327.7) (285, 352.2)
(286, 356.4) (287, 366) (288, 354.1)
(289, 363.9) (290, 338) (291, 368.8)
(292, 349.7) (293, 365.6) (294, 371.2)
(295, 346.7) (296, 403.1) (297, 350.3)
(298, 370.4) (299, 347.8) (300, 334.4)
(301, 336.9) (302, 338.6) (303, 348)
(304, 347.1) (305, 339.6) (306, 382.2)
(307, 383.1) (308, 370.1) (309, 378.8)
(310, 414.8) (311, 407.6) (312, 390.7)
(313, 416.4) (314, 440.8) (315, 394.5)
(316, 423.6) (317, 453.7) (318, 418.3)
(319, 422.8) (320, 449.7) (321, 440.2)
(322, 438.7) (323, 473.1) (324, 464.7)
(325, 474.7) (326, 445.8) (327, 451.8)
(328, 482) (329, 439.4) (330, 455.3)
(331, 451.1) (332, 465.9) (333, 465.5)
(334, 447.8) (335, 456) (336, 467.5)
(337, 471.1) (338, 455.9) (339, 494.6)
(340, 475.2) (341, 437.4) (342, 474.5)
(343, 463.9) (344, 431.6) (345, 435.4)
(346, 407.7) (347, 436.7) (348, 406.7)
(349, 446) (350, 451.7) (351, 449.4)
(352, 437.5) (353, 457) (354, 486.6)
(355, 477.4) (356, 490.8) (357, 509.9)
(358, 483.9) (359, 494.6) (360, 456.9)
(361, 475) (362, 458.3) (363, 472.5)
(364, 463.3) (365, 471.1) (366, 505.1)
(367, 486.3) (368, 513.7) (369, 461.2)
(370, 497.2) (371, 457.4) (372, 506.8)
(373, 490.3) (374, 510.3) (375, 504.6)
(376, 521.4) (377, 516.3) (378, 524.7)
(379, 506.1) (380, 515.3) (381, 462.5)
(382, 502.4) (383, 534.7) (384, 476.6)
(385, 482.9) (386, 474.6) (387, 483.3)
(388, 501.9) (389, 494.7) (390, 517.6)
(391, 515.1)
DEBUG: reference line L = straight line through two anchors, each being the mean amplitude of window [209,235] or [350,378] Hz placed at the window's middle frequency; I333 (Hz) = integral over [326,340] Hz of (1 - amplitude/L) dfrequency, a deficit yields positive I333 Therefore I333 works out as 0.2 Hz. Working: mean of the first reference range 409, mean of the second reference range 484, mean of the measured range 462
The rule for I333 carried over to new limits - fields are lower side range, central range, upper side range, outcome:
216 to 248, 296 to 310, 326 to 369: 2.34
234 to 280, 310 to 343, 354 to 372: -0.47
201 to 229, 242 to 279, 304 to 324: 5.29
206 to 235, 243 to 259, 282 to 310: 1.77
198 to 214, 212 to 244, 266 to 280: 4.02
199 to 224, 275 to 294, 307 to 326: 3.24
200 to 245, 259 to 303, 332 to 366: 7.16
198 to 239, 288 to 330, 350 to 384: 6.12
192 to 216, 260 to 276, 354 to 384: 3.71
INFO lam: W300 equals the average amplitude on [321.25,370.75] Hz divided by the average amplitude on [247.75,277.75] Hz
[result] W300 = 1.3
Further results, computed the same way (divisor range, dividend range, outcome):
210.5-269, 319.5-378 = 1.23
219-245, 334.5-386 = 1.25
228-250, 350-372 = 1.31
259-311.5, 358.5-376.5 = 1.32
